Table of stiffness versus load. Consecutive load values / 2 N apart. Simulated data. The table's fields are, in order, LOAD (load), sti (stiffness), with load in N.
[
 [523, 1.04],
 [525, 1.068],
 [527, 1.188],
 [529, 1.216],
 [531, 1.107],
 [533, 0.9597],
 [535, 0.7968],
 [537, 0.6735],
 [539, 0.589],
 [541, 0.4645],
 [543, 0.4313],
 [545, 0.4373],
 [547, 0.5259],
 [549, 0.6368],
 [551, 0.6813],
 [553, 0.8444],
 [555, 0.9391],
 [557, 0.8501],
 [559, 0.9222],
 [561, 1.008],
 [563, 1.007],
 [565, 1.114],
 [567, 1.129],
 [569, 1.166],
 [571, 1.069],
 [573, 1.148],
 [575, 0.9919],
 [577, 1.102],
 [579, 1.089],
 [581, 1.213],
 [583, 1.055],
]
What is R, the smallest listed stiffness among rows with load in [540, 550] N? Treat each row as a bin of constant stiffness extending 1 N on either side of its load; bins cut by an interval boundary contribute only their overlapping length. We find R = 0.4313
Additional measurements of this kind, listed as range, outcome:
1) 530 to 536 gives 0.7968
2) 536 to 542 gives 0.4645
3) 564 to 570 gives 1.114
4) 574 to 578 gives 0.9919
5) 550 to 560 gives 0.6813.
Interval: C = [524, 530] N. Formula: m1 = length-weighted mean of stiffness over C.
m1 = 1.16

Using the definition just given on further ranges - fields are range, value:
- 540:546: 0.444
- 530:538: 0.884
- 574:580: 1.06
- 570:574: 1.11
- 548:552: 0.659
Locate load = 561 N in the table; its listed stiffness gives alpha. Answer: 1.008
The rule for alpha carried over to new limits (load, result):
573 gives 1.148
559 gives 0.9222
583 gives 1.055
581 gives 1.213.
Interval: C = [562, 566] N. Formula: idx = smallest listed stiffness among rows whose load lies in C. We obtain 1.007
